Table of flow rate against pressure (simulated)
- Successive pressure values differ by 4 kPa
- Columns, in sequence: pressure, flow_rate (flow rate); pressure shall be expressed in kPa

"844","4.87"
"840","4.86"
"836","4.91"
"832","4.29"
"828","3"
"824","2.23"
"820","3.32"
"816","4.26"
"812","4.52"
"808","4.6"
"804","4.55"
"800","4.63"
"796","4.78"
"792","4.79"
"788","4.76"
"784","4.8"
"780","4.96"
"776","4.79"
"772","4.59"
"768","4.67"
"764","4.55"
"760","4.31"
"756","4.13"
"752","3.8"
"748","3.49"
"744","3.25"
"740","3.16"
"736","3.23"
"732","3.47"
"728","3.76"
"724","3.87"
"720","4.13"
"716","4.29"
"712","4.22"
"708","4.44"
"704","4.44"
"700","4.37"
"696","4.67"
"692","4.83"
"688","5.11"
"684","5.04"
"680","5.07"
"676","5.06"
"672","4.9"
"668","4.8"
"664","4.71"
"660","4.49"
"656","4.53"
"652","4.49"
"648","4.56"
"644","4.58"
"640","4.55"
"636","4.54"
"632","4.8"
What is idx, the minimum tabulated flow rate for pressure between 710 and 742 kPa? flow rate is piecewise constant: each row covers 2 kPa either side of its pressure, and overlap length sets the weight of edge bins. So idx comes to 3.16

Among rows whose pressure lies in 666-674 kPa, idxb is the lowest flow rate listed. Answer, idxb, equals 4.8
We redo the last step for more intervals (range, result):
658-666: 4.49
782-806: 4.55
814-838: 2.23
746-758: 3.49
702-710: 4.44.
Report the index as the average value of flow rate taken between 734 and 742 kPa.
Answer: 3.2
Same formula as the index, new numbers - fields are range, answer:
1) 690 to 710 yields 4.55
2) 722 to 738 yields 3.58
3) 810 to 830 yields 3.47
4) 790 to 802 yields 4.73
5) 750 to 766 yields 4.2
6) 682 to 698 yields 4.91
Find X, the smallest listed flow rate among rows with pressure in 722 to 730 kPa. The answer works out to 3.76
